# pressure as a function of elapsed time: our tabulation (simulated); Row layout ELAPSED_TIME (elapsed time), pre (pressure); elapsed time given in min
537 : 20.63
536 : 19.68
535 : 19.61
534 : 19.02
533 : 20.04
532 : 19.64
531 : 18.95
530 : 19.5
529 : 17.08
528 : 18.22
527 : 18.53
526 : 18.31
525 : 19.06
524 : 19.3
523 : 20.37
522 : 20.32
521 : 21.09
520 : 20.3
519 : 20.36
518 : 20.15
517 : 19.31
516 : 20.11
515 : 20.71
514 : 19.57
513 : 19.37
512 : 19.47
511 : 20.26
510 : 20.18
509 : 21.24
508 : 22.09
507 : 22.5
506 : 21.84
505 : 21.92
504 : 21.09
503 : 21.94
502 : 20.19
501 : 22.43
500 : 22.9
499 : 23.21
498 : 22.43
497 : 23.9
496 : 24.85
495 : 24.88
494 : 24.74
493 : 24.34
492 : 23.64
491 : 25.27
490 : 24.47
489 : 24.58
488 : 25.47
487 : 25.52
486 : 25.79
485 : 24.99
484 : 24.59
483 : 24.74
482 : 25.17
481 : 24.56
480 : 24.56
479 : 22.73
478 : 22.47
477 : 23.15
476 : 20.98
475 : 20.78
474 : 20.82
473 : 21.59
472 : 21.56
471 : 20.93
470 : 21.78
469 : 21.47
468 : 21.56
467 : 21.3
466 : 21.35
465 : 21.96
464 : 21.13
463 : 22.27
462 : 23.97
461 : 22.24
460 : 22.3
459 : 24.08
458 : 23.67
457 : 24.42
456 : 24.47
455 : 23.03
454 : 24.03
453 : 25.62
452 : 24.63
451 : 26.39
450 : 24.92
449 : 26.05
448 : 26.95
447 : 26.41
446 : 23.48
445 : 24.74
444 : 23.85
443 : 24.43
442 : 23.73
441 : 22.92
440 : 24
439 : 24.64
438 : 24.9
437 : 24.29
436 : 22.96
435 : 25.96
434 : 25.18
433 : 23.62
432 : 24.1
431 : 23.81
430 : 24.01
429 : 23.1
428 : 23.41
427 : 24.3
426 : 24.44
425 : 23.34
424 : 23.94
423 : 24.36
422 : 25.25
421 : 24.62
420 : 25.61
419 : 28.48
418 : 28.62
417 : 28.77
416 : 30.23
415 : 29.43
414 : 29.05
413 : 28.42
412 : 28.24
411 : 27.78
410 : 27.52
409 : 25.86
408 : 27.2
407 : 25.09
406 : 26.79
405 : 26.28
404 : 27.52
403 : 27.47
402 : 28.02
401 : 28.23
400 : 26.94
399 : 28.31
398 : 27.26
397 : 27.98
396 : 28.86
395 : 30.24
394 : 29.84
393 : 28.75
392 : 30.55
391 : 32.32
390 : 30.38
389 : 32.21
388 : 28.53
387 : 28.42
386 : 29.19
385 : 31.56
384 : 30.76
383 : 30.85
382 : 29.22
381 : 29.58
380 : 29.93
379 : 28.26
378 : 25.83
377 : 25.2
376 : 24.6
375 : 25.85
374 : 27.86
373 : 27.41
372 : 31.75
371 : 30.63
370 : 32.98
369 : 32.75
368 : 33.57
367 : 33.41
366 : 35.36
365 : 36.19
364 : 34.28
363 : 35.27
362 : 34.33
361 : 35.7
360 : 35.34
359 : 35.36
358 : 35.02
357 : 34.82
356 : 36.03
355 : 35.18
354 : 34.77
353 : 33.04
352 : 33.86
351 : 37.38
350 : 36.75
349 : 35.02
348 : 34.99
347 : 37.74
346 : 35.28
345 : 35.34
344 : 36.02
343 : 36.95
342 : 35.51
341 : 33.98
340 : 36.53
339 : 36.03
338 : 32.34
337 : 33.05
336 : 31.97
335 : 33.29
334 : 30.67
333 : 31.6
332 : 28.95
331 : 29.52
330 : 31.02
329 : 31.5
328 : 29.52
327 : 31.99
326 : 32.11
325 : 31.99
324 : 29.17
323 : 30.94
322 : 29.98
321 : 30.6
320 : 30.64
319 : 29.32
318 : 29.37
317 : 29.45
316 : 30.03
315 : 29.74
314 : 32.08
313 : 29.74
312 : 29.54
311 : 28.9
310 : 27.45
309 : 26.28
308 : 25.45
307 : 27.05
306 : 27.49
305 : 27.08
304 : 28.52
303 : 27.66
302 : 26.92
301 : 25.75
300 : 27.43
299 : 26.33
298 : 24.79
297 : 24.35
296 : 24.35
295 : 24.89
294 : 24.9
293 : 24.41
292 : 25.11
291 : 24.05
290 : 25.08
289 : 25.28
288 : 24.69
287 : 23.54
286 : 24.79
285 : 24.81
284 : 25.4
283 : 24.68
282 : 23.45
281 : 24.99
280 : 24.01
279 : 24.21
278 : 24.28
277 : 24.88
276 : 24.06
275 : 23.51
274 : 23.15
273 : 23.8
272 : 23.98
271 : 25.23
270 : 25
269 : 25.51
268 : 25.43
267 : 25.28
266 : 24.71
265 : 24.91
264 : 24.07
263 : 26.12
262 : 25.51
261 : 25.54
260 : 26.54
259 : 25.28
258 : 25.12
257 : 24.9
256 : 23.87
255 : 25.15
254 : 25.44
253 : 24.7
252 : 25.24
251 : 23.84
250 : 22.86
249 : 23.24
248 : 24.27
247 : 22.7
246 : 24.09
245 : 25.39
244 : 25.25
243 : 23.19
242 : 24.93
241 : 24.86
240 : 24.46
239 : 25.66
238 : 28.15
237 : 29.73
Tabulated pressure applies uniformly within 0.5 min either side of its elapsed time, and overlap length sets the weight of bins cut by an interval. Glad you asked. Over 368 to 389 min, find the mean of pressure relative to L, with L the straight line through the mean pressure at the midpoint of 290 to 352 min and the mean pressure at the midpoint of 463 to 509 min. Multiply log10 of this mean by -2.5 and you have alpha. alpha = -0.06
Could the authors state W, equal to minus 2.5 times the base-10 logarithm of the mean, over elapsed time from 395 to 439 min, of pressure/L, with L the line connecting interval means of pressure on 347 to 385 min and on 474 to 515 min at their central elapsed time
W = 0.095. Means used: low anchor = 32.5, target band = 26.3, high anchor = 22.9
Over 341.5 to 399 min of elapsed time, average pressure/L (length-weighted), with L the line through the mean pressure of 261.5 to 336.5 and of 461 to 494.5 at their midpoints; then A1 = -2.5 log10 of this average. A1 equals -0.25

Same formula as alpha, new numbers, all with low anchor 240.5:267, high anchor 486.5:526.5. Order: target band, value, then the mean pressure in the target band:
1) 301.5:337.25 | -0.23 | 29.7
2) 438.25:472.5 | -0.05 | 23.5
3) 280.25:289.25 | -0.01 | 24.6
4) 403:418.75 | -0.21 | 27.8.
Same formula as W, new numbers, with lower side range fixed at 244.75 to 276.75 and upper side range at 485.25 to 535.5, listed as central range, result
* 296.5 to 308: -0.11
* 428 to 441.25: -0.08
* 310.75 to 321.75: -0.24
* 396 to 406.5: -0.20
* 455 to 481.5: -0.02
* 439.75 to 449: -0.11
